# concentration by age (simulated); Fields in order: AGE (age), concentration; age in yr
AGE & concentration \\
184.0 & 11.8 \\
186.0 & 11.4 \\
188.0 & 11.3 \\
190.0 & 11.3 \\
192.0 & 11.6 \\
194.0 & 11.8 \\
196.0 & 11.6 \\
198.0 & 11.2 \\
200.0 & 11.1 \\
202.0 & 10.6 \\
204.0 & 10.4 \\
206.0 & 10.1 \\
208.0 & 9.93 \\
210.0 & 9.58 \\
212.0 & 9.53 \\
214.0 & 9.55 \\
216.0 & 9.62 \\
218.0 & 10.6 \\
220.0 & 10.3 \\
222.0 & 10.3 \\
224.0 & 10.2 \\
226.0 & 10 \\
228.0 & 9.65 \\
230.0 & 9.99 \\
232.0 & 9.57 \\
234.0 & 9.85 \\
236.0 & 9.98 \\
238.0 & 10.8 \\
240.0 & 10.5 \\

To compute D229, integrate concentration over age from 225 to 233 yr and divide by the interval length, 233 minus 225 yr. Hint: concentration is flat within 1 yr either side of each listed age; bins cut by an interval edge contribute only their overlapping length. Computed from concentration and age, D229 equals 9.8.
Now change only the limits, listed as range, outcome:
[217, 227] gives 10.3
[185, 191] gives 11.3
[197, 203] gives 11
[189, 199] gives 11.5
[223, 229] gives 9.95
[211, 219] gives 9.82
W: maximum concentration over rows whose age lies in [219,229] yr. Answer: 10.3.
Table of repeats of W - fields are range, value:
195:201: 11.6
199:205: 11.1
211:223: 10.6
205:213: 10.1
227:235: 9.99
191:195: 11.8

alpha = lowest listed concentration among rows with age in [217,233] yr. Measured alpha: 9.57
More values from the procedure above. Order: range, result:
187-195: 11.3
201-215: 9.53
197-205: 10.4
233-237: 9.85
